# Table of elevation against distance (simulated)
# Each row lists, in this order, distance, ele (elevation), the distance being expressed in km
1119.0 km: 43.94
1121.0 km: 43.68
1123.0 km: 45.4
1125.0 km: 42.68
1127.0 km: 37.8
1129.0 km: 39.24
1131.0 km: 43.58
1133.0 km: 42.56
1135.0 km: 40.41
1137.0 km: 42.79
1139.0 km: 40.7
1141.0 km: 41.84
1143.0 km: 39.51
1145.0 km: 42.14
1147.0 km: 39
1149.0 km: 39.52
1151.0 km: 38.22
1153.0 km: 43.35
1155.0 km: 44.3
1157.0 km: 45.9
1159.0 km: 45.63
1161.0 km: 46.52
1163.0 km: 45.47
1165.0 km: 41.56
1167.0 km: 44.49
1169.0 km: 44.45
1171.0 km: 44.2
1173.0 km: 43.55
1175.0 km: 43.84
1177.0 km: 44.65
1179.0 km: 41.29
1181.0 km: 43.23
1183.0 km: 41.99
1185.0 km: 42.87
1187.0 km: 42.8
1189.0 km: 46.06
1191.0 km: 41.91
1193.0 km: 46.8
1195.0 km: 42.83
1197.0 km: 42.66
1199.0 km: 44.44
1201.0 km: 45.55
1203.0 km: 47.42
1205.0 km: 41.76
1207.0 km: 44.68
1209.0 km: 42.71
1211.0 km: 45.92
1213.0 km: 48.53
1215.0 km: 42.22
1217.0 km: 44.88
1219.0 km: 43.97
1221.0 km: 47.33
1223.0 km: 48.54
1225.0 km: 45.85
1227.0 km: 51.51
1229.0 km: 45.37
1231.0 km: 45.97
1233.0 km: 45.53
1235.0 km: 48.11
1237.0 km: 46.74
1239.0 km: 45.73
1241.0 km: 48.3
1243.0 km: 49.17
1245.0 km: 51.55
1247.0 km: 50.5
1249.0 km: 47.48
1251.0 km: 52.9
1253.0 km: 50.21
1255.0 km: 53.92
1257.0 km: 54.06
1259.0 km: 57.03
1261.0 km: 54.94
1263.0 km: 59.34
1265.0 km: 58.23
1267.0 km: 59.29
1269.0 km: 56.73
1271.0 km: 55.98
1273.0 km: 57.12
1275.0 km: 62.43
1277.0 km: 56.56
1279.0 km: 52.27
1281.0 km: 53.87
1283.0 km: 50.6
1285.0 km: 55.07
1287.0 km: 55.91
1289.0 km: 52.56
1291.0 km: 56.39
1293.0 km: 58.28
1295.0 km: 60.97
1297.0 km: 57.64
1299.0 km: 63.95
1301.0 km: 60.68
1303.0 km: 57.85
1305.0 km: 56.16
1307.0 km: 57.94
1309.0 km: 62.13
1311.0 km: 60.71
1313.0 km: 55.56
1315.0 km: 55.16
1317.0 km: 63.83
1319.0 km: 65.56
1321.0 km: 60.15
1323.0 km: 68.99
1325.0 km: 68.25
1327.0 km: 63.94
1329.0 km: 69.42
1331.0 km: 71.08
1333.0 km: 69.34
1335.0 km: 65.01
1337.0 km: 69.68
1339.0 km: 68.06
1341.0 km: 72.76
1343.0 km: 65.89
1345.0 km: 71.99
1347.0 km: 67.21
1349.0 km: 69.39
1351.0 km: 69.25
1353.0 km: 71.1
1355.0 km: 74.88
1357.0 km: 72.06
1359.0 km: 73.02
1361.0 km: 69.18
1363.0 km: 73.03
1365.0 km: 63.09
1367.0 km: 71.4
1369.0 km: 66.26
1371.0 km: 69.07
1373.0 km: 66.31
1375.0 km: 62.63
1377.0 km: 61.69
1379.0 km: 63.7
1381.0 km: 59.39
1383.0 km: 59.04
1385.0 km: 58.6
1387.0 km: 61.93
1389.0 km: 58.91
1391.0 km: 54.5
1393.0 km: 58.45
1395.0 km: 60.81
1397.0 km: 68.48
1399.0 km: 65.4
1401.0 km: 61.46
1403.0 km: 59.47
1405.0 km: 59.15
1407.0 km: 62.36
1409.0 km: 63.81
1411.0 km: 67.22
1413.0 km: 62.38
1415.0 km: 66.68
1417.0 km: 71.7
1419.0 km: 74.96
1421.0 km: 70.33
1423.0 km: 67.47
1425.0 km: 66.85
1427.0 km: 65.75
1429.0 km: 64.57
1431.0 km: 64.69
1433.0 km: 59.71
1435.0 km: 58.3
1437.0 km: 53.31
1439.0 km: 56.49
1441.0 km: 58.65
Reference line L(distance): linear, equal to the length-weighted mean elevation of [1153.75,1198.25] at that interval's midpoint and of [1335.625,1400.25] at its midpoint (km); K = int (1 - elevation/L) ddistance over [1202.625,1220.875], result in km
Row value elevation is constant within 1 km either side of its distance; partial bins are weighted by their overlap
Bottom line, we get 1.3 km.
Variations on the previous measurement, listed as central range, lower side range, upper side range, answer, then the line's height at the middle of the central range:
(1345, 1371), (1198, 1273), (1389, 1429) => -4.3 km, 60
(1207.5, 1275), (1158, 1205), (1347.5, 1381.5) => 2.2 km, 51.9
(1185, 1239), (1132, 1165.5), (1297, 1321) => 4.3 km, 49.3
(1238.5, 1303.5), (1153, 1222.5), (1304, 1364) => 2.2 km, 57.1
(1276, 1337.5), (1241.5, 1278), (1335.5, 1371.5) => 1.9 km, 62.3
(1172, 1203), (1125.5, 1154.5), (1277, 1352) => 1.9 km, 46.7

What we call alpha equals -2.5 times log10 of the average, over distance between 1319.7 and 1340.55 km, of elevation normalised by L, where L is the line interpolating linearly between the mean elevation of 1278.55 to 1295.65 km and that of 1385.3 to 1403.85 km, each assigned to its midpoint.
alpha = -0.18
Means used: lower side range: 55.1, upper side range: 61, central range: 67.5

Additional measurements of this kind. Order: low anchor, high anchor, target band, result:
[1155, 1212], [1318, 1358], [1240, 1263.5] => 0.055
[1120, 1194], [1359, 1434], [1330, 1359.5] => -0.171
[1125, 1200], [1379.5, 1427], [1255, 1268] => -0.113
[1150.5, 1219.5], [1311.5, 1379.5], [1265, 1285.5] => 0.018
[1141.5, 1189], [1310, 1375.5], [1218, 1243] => 0.109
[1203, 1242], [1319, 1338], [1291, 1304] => 0.025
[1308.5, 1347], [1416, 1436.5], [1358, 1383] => -0.006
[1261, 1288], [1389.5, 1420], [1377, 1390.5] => 0.042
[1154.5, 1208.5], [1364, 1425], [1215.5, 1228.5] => 0.025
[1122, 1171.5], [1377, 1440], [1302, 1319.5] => -0.078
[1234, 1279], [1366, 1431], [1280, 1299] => -0.004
